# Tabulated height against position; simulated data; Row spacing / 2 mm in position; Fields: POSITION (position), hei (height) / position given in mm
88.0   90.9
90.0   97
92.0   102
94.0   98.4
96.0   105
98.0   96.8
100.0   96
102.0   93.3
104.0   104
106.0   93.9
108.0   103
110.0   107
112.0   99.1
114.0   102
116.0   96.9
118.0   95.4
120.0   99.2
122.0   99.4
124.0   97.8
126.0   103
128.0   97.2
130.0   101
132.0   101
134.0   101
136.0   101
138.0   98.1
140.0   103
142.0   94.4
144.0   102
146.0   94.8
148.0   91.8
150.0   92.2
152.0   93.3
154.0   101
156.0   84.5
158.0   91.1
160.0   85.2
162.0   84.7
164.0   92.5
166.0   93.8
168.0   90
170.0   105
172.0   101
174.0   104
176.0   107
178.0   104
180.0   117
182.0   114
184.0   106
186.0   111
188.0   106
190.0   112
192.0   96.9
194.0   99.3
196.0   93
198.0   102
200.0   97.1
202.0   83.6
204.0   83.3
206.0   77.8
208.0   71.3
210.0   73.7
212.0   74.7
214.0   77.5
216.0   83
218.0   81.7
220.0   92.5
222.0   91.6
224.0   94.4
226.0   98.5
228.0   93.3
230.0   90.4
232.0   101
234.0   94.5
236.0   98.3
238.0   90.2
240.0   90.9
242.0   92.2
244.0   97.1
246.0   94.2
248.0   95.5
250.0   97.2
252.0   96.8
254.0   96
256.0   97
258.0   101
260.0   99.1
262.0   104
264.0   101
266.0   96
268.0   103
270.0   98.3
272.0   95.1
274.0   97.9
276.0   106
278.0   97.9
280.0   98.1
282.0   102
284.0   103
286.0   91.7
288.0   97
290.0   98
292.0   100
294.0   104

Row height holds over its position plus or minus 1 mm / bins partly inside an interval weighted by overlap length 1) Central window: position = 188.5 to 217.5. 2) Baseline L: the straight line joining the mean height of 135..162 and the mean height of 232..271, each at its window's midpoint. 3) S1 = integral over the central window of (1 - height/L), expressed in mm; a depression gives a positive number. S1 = 2.4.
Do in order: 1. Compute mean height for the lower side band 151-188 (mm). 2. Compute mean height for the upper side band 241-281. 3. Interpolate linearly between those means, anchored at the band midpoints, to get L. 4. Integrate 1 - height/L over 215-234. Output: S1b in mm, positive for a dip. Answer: 1.3 mm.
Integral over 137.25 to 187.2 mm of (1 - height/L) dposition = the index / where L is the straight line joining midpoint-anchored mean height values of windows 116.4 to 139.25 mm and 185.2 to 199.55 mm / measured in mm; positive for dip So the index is 1.3 mm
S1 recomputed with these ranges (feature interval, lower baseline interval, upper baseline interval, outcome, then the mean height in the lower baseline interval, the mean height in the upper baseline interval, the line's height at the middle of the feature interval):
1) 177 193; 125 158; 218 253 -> -2.08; 97.3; 94.3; 95.9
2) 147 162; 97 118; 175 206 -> 1.42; 99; 101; 100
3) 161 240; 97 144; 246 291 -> 3.55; 99.3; 98.6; 98.9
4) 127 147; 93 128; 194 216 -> -0.90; 99.4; 84.1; 95.1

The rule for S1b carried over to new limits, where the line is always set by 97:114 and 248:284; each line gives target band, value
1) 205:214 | 2.2 mm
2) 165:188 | -1.3 mm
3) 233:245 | 0.6 mm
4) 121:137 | -0.1 mm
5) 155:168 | 1.4 mm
